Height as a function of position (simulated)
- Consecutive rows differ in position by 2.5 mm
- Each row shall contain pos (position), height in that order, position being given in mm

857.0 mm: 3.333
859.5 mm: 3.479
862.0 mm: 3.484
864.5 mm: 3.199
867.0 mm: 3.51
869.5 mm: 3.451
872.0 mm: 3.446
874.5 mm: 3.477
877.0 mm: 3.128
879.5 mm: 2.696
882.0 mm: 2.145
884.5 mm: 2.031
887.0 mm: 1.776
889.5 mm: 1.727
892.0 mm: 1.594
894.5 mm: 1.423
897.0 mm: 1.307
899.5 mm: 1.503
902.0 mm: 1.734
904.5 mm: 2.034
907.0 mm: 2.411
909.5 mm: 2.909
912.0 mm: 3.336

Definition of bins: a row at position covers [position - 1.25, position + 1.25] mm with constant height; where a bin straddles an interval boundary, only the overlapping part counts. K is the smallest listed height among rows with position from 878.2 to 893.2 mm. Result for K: 1.594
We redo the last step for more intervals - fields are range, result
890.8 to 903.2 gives 1.307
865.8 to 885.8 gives 2.031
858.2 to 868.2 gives 3.199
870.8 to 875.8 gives 3.446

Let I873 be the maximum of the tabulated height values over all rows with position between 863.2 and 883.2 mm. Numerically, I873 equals 3.51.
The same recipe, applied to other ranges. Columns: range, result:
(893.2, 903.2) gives 1.734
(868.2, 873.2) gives 3.451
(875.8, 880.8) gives 3.128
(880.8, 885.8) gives 2.145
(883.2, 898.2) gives 2.031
